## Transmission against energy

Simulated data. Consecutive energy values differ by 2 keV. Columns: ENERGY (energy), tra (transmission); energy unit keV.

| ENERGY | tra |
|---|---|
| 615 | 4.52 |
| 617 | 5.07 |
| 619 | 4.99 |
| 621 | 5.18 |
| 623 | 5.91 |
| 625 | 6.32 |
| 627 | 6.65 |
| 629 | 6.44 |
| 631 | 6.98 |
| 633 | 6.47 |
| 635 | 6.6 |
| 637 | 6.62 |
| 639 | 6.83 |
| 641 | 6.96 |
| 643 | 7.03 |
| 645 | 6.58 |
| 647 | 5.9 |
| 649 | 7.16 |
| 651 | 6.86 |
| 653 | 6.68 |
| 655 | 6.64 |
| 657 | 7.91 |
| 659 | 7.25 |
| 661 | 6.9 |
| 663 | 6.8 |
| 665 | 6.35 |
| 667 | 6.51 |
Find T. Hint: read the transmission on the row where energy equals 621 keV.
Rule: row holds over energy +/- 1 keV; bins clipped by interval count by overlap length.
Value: 5.18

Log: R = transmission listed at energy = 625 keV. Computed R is 6.32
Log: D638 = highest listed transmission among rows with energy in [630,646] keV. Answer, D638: 7.03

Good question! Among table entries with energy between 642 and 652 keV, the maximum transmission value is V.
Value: 7.16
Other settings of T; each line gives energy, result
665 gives 6.35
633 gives 6.47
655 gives 6.64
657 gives 7.91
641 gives 6.96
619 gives 4.99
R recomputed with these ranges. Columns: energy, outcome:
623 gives 5.91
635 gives 6.6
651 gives 6.86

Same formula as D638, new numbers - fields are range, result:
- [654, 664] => 7.91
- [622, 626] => 6.32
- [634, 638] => 6.62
